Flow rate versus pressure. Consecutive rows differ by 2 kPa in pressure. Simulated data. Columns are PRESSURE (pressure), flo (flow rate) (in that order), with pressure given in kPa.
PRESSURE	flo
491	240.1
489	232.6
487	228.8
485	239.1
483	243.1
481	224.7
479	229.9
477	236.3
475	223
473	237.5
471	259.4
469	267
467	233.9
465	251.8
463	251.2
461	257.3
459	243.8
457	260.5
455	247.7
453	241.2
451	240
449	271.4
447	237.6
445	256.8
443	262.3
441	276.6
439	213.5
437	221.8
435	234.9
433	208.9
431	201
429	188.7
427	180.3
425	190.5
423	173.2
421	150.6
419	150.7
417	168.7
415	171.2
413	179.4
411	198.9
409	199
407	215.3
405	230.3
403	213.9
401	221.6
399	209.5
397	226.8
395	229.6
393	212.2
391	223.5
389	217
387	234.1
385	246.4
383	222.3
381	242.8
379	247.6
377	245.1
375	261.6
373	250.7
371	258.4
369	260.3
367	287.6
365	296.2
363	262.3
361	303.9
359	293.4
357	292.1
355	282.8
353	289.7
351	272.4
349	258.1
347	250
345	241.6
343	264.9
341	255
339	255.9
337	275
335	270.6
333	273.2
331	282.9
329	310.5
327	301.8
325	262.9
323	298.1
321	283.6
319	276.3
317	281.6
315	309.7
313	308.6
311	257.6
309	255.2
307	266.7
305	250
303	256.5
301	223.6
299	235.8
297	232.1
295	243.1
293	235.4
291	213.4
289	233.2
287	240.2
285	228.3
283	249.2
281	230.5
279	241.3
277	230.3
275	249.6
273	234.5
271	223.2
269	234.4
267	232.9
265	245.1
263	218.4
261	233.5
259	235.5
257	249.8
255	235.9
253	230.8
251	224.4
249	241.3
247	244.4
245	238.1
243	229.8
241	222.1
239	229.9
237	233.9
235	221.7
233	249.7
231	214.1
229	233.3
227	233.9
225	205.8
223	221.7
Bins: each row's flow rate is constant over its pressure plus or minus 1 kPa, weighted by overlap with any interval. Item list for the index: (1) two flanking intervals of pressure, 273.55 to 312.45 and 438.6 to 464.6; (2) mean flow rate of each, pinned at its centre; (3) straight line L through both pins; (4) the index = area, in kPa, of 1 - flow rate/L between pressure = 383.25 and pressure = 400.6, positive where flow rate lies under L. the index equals 1.62 kPa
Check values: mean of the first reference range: 241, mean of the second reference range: 252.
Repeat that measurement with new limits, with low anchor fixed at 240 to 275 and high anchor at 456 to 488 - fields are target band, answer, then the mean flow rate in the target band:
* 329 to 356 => -3.52 kPa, 269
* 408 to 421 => 3.50 kPa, 176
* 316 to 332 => -3.40 kPa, 287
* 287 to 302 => 0.27 kPa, 232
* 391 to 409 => 1.58 kPa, 219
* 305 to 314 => -1.27 kPa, 270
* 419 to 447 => 3.53 kPa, 211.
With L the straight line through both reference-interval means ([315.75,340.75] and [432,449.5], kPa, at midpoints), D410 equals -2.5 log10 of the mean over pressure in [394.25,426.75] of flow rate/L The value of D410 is 0.281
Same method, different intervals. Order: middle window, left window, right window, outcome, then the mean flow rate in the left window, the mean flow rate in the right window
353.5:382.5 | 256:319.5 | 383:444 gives -0.21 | 245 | 209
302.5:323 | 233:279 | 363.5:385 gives -0.13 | 234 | 257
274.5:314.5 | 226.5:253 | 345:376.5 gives 0.03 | 232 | 273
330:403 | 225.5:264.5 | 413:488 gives -0.12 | 232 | 226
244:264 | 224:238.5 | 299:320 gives 0.02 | 228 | 267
